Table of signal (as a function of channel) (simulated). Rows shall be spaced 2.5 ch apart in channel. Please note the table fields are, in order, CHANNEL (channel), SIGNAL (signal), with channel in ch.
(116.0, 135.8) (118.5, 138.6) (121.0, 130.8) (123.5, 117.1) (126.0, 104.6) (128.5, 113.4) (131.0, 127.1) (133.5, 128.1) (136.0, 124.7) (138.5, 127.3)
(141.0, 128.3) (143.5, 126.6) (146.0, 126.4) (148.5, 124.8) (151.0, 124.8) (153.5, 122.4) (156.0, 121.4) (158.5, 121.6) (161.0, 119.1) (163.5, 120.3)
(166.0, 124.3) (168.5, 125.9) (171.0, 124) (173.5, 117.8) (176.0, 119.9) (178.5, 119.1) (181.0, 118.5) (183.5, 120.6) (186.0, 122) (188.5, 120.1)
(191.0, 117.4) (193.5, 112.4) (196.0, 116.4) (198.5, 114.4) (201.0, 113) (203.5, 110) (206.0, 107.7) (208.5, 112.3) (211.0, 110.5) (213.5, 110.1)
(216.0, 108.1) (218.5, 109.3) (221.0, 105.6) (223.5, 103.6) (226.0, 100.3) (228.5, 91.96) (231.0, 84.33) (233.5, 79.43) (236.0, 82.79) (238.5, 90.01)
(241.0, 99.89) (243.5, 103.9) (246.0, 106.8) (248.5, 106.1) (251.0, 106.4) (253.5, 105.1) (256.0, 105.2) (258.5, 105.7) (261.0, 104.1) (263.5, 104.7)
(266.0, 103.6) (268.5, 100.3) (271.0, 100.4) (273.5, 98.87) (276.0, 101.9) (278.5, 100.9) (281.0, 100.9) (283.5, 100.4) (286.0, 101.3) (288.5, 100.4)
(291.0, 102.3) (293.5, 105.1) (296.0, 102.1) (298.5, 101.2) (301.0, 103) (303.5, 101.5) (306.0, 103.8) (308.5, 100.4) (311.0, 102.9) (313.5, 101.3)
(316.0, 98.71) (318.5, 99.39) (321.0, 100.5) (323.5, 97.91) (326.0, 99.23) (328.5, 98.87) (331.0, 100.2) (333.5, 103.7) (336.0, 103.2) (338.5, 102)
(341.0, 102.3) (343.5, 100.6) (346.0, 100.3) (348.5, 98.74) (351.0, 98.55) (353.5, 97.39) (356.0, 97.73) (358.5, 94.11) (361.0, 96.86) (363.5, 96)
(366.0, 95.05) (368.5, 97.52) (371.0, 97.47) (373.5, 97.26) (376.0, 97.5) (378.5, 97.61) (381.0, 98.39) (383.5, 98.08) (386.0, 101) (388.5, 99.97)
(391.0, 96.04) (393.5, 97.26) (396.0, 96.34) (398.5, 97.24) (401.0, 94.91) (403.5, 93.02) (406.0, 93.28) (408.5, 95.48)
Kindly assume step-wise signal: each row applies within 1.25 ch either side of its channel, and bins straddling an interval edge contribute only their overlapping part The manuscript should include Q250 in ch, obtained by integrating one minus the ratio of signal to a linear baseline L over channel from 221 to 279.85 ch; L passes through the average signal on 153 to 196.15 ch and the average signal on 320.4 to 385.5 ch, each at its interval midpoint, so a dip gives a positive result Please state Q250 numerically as 6.1 ch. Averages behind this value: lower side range 120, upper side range 98.7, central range 99.5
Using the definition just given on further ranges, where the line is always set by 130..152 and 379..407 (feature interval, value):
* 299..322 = 1.1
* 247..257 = 0.7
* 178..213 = 1.5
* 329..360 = 0.8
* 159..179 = 0.3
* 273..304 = 2.1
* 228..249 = 3.9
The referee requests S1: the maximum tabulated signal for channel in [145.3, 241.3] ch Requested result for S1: 126.4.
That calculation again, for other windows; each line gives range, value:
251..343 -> 106.4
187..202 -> 120.1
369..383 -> 98.39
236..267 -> 106.8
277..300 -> 105.1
